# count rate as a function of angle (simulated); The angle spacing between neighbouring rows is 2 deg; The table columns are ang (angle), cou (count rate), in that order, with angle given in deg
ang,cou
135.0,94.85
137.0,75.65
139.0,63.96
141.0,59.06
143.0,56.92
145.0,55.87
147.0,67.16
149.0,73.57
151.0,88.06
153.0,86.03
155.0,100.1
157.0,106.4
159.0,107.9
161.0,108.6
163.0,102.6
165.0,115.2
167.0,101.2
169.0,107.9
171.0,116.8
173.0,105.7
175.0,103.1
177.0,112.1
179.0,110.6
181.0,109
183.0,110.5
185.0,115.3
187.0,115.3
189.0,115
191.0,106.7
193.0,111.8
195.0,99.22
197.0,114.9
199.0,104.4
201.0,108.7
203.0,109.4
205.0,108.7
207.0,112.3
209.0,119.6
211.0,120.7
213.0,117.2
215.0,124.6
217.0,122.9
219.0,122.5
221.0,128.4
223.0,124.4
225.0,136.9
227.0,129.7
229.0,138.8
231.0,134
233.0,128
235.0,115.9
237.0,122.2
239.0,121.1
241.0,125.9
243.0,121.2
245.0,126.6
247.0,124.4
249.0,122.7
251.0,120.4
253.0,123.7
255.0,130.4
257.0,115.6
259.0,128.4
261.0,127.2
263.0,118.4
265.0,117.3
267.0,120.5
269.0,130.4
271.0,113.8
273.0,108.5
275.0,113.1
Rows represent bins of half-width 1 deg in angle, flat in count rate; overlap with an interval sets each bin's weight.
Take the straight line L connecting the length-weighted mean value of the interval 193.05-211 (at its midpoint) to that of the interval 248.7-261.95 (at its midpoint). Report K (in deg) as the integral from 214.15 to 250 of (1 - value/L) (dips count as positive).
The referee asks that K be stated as -2.5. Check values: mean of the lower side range 110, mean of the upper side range 124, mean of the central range 126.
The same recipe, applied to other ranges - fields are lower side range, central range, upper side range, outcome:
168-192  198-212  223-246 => 0.75 deg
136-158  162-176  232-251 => -3.37 deg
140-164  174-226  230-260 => -4.97 deg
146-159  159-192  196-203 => -3.71 deg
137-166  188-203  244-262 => -1.00 deg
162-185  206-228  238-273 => -1.41 deg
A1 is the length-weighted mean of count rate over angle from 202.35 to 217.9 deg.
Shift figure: 117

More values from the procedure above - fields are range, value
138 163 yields 82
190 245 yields 120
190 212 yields 111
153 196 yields 108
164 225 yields 114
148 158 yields 90.8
